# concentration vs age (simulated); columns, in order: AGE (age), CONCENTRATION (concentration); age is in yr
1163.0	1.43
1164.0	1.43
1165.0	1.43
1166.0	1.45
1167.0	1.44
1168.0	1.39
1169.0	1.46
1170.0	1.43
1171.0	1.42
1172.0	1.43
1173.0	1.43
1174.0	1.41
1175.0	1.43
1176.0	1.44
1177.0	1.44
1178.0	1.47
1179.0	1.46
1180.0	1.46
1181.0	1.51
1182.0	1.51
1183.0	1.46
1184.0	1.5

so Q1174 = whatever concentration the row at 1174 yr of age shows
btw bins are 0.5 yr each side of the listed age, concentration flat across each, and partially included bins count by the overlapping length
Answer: 1.41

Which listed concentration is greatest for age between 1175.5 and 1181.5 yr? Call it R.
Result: 1.51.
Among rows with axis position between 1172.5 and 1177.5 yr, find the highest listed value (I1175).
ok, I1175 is 1.44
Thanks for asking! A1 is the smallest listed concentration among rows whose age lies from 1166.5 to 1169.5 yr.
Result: 1.39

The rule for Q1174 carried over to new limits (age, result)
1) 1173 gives 1.43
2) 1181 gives 1.51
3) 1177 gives 1.44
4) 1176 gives 1.44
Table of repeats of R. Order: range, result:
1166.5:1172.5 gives 1.46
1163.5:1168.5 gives 1.45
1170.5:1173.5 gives 1.43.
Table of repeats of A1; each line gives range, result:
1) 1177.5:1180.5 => 1.46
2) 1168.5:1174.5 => 1.41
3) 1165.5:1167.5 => 1.44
